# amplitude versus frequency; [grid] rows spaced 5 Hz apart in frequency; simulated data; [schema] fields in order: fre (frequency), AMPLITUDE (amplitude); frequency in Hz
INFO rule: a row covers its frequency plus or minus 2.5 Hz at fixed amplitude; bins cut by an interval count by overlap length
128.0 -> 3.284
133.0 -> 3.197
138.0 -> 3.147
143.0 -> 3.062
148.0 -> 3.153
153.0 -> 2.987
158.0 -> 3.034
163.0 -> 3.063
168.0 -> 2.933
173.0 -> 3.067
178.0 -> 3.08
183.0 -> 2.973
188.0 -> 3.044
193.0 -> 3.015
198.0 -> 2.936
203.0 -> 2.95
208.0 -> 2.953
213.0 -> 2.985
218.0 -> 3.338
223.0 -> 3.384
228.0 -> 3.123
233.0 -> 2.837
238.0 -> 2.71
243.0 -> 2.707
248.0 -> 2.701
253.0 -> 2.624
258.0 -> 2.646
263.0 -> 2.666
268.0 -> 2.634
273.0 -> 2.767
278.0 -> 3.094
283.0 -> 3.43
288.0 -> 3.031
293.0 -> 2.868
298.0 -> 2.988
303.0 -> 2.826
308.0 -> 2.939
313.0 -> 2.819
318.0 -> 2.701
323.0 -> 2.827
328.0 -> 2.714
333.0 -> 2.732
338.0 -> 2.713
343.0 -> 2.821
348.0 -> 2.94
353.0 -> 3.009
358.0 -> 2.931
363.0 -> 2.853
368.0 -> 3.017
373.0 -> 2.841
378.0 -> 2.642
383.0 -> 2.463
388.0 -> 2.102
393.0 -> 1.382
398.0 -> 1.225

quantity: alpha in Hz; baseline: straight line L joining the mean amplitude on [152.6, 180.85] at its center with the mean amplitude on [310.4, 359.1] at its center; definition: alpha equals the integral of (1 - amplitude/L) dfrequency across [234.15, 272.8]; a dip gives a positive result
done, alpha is 3.2 Hz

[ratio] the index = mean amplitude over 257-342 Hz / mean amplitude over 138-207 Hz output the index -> 0.94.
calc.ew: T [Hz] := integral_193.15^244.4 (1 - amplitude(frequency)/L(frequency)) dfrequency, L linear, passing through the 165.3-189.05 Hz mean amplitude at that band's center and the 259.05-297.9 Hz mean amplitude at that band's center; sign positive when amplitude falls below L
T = -0.36 Hz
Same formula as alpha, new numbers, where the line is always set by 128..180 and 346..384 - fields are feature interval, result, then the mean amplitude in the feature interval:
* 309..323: 0.55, 2.79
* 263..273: 0.95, 2.68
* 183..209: 0.48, 2.98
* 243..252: 0.88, 2.69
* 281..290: -0.90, 3.23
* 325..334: 0.50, 2.73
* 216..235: -1.08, 3.17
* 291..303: 0.06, 2.91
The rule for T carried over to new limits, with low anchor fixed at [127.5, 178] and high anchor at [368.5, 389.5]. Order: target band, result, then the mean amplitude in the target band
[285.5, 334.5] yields -2.0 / 2.85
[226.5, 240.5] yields 0.2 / 2.87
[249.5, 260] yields 0.8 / 2.64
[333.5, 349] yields -0.8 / 2.8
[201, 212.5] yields 0.0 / 2.96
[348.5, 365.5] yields -2.0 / 2.93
